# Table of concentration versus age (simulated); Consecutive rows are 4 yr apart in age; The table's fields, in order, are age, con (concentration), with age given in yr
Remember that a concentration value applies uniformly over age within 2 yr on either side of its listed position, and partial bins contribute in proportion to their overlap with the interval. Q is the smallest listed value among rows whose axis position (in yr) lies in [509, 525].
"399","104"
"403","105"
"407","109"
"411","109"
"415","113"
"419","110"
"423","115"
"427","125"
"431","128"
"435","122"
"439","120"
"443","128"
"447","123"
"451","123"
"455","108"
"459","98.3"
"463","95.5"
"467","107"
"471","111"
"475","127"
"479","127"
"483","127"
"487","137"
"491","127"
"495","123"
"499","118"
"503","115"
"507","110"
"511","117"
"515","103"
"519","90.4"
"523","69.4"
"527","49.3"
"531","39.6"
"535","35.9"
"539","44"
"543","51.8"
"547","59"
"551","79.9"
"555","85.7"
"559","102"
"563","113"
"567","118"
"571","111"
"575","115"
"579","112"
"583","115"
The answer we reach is 69.4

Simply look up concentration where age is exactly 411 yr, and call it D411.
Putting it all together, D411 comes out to 109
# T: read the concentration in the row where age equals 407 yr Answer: 109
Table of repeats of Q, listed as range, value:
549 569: 79.9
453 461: 98.3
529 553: 35.9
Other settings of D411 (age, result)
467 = 107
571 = 111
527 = 49.3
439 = 120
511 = 117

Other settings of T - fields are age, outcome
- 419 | 110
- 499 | 118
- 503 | 115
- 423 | 115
